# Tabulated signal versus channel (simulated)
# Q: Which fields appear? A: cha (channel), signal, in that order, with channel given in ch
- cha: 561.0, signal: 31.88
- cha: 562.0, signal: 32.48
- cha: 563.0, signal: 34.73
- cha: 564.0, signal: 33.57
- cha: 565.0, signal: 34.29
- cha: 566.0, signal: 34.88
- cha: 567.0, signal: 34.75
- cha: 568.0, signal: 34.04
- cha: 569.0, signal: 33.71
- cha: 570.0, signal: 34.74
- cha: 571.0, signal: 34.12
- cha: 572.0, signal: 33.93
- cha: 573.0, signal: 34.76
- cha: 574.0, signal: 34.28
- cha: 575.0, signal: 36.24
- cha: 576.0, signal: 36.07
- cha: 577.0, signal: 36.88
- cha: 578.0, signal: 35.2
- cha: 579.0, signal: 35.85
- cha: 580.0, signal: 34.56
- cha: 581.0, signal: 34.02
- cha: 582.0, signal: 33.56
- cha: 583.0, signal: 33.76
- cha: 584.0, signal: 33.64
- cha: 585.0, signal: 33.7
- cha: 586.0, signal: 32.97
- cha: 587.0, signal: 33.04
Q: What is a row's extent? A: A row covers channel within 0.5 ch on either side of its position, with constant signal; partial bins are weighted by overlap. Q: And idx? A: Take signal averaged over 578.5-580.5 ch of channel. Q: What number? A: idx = 35.2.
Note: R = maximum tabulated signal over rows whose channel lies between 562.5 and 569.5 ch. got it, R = 34.88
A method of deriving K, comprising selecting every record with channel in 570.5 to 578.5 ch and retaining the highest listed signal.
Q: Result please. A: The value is 36.88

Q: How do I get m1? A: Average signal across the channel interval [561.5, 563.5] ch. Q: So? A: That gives 33.6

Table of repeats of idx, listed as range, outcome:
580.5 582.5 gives 33.8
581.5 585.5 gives 33.7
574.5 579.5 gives 36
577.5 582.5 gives 34.6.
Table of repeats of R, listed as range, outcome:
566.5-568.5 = 34.75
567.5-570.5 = 34.74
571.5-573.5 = 34.76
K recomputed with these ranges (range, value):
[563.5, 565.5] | 34.29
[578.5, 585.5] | 35.85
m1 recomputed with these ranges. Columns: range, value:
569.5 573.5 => 34.4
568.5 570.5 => 34.2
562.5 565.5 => 34.2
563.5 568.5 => 34.3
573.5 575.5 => 35.3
